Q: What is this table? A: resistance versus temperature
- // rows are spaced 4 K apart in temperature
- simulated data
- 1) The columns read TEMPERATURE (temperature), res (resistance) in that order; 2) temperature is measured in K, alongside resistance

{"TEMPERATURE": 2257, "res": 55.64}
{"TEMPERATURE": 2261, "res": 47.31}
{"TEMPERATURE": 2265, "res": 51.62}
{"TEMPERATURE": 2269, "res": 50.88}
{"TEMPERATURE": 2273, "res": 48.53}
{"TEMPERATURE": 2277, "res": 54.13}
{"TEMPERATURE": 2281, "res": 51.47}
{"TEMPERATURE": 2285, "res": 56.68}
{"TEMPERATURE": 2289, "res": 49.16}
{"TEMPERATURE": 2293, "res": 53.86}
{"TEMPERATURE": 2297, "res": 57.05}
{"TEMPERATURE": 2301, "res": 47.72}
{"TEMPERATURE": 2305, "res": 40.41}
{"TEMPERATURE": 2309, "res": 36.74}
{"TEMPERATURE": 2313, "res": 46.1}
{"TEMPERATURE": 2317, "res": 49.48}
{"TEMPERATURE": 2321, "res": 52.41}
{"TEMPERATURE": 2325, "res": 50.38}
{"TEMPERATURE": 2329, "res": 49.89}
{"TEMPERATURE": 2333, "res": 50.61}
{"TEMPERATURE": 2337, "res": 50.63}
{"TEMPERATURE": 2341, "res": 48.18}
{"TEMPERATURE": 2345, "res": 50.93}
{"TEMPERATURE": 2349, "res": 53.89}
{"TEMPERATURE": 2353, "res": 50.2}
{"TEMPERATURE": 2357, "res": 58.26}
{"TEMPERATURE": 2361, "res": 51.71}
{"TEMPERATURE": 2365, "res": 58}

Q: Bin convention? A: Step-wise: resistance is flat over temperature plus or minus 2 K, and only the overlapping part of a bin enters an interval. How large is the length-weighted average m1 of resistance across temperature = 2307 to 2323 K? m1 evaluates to 46.2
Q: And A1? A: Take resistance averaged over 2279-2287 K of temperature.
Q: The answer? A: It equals 54.1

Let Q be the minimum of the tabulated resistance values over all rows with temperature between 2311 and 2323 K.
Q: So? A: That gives 46.1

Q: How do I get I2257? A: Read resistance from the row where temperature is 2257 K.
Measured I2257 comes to 55.64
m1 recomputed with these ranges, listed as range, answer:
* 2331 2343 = 49.8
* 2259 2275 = 49.6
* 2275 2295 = 53.1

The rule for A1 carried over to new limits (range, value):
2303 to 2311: 38.6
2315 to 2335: 50.6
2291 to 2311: 47.2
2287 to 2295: 51.5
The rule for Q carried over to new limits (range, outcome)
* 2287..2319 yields 36.74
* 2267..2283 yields 48.53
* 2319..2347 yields 48.18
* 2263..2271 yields 50.88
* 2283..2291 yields 49.16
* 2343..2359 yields 50.2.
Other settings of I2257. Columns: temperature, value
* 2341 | 48.18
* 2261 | 47.31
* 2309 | 36.74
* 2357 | 58.26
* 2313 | 46.1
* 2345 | 50.93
